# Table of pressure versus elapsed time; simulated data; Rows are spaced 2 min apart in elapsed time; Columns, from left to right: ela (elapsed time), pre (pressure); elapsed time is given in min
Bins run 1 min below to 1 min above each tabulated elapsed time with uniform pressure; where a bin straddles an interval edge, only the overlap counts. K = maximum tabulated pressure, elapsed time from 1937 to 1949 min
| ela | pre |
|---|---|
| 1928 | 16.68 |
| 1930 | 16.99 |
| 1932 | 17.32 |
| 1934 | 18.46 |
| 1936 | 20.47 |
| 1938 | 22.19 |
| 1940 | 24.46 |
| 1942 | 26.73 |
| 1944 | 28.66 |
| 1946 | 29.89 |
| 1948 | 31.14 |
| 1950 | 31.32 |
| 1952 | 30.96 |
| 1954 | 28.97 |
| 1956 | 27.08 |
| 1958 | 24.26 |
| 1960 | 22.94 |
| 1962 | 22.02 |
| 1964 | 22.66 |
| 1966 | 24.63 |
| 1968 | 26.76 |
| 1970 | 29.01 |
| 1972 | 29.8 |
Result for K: 31.14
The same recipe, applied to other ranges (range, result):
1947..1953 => 31.32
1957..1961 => 24.26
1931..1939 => 22.19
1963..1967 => 24.63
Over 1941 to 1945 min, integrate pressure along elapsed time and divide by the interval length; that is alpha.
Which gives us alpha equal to 27.7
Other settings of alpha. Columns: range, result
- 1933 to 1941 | 21.4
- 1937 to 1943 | 24.5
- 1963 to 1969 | 24.7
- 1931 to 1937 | 18.8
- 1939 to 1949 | 28.2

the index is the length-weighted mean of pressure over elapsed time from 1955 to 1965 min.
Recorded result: 23.8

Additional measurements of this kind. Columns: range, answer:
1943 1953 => 30.4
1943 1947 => 29.3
